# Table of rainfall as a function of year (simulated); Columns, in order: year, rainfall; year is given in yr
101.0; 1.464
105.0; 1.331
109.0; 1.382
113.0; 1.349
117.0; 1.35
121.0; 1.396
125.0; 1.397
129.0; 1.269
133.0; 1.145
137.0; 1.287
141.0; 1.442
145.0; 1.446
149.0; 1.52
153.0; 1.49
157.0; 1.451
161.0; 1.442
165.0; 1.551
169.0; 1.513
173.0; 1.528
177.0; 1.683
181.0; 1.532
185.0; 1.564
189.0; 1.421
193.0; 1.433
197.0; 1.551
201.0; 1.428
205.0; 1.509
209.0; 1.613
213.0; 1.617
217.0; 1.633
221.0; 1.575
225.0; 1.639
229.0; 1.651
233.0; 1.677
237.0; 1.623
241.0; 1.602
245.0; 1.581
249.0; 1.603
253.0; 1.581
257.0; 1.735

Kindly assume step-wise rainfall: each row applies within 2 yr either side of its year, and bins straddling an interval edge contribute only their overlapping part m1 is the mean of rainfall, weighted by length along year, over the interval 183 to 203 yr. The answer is 1.48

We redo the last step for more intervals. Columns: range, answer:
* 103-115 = 1.35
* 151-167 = 1.48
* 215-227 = 1.62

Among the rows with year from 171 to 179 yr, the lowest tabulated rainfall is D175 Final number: 1.528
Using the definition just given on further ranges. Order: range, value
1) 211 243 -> 1.575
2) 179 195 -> 1.421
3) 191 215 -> 1.428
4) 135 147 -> 1.287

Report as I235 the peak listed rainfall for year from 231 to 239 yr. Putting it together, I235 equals 1.677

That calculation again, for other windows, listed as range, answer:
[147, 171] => 1.551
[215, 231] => 1.651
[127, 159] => 1.52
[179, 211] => 1.613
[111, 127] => 1.397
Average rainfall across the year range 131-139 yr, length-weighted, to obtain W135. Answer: 1.22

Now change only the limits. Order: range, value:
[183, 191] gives 1.49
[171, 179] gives 1.61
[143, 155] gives 1.49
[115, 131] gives 1.35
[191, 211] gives 1.51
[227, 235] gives 1.66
